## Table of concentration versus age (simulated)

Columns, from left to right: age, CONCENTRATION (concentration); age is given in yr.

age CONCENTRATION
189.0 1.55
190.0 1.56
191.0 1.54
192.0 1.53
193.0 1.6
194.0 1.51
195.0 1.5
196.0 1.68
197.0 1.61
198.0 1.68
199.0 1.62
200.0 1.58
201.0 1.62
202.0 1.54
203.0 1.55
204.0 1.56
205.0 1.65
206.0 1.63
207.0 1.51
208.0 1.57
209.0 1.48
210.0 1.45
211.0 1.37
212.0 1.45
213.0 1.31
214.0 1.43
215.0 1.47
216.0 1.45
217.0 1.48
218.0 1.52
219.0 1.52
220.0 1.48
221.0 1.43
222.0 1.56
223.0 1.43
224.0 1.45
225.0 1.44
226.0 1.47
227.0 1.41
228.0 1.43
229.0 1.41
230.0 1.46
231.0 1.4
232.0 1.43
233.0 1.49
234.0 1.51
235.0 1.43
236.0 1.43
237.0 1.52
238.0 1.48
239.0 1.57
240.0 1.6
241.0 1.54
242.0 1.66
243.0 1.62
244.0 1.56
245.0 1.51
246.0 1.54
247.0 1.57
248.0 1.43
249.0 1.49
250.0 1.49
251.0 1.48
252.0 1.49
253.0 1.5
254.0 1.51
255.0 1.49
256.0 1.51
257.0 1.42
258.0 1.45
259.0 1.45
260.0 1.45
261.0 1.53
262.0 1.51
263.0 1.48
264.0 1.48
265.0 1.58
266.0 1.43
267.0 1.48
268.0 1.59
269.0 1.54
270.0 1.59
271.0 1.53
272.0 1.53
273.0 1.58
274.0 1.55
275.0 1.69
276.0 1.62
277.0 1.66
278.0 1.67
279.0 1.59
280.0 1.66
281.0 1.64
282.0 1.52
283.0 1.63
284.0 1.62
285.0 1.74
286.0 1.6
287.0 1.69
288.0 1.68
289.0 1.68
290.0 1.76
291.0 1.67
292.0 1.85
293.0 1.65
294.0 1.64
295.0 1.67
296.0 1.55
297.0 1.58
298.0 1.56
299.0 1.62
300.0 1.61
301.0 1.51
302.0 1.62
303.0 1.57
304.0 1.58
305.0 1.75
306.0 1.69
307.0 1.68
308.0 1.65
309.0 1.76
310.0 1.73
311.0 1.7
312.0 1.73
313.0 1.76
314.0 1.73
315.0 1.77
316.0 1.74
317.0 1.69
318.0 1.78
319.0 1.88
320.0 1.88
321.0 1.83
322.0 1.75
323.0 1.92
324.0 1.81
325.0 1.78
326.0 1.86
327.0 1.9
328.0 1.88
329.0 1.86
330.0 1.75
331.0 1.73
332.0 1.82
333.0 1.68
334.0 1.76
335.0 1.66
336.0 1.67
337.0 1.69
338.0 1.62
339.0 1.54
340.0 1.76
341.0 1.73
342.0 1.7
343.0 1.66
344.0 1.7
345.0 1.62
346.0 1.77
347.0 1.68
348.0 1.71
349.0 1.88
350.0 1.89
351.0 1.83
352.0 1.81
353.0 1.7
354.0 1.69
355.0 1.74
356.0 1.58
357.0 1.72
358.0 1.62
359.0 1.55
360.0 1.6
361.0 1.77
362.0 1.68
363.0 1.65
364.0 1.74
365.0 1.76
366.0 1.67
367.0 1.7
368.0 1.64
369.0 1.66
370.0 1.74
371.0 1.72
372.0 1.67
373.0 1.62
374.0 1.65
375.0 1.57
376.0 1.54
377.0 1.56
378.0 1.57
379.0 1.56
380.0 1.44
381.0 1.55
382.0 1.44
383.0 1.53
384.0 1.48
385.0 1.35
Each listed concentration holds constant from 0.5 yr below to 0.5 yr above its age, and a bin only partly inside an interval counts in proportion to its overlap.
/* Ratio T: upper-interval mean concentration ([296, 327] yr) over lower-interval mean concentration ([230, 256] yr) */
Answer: 1.1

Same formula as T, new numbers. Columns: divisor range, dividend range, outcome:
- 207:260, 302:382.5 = 1.15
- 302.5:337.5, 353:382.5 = 0.93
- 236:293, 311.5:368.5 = 1.11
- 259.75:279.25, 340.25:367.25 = 1.10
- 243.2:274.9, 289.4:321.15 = 1.12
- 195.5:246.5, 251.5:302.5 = 1.05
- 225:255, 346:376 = 1.13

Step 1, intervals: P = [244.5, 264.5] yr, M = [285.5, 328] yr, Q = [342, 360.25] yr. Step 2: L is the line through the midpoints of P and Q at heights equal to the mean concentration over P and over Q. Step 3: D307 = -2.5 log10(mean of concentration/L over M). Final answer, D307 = -0.07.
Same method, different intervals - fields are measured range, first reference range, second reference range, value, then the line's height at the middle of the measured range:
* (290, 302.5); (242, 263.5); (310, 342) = 0.02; 1.66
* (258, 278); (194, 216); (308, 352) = 0.07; 1.65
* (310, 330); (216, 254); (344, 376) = -0.11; 1.63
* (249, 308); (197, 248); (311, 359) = 0.03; 1.63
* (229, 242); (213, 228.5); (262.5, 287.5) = 0.00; 1.49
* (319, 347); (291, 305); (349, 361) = -0.05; 1.68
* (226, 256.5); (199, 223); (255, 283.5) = 0.02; 1.53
